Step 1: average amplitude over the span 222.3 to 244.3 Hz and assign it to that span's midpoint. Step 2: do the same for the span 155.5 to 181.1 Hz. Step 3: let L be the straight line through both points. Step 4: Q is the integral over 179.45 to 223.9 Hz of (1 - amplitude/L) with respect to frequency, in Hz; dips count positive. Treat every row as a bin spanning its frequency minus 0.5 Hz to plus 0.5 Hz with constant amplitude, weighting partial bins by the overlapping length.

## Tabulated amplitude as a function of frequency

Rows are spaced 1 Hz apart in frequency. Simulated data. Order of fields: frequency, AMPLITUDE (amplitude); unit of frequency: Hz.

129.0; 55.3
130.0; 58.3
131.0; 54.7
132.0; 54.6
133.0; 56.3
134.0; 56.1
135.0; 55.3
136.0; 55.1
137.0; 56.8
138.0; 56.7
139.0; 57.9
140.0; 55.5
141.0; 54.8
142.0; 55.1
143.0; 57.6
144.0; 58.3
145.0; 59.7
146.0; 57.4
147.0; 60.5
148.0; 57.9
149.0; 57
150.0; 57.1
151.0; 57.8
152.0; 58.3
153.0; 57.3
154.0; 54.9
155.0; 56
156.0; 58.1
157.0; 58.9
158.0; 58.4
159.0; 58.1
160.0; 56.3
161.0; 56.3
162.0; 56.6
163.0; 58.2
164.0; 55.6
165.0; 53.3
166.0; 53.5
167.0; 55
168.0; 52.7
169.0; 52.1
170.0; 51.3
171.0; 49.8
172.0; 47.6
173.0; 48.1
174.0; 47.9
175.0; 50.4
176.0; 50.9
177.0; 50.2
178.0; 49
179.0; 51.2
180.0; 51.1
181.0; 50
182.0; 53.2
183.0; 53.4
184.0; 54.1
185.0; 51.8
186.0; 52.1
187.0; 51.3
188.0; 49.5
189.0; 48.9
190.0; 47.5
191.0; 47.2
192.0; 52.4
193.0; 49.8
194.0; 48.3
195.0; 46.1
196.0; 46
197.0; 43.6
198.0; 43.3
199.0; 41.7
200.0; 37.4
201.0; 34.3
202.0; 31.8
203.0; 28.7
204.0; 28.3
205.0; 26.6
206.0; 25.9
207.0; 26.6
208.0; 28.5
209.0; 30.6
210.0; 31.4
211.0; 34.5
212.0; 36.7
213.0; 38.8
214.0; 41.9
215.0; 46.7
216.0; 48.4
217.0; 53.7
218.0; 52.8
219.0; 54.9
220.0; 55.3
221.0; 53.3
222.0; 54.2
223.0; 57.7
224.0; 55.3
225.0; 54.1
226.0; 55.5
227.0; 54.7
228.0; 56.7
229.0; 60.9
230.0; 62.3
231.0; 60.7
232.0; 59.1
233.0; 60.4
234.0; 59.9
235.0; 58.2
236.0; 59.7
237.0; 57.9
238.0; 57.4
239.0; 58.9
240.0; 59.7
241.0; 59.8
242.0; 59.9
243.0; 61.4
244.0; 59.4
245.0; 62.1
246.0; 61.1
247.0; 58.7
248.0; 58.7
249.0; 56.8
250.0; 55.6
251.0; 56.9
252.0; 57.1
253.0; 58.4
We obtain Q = 9.3 Hz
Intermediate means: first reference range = 53.1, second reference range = 58.6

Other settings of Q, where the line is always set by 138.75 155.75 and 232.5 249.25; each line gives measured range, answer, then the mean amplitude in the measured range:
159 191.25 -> 3.35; 51.9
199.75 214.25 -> 6.62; 31.9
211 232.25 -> 2.34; 52.5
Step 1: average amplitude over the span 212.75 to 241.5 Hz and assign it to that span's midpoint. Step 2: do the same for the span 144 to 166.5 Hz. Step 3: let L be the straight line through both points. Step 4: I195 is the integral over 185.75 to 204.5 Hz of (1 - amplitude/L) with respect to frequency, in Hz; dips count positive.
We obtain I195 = 4.3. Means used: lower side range 57.2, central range 43.5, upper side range 55.6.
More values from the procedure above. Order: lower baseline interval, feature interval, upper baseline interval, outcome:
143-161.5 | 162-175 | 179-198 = 0.46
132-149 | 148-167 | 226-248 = 0.19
